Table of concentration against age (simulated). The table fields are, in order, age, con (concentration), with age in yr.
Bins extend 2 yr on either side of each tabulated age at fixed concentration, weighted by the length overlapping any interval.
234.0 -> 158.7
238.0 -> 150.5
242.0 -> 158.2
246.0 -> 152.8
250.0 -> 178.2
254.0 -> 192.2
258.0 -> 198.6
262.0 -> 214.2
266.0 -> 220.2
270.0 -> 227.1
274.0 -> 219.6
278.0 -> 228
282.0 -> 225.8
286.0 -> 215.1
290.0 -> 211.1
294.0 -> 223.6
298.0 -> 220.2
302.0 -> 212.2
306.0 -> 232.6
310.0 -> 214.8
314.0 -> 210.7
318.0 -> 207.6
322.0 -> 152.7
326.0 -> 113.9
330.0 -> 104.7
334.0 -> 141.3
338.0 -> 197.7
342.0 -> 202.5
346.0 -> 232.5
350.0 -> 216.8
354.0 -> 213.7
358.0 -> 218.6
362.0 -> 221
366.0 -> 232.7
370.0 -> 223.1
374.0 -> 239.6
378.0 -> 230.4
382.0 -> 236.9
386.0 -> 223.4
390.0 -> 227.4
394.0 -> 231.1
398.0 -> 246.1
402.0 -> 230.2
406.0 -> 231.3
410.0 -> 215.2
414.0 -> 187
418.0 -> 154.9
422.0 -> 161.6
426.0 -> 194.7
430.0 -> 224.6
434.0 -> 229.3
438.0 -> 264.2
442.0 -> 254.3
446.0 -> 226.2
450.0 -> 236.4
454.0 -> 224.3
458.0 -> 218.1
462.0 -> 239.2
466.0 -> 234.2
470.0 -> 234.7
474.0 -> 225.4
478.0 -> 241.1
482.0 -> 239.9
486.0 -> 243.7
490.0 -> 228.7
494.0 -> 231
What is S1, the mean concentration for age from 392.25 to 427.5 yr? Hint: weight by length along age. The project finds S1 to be 206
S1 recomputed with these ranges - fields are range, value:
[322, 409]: 209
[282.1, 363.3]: 199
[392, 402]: 237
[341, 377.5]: 223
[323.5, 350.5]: 170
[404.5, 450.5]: 214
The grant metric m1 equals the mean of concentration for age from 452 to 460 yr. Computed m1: 221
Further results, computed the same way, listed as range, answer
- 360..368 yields 227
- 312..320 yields 209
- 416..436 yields 193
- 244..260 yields 180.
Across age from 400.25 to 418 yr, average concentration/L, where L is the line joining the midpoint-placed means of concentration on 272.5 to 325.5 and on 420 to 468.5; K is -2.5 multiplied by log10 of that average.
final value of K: 0.07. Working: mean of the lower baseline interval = 211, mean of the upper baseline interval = 226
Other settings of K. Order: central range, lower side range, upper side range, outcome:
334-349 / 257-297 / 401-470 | 0.09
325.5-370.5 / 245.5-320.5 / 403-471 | 0.11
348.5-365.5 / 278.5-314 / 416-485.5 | 0.01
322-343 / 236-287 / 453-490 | 0.37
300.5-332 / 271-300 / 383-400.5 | 0.23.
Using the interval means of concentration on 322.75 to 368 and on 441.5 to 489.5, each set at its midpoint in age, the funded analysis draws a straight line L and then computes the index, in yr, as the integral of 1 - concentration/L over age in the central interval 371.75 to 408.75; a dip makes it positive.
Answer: -4.8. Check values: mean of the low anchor 189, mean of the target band 233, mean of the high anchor 234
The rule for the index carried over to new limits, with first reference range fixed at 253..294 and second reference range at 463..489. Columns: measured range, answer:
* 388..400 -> -0.4 yr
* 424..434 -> 0.8 yr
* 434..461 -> -0.4 yr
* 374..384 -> -0.4 yr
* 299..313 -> 0.0 yr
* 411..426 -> 3.6 yr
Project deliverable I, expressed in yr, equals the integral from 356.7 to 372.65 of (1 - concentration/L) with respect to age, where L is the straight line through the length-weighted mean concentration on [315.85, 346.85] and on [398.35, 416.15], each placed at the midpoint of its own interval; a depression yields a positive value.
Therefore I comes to -3.0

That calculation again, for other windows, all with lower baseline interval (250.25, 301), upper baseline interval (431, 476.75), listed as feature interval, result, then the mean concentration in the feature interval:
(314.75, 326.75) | 2.8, 168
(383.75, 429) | 3.9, 210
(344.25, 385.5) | -0.3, 226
